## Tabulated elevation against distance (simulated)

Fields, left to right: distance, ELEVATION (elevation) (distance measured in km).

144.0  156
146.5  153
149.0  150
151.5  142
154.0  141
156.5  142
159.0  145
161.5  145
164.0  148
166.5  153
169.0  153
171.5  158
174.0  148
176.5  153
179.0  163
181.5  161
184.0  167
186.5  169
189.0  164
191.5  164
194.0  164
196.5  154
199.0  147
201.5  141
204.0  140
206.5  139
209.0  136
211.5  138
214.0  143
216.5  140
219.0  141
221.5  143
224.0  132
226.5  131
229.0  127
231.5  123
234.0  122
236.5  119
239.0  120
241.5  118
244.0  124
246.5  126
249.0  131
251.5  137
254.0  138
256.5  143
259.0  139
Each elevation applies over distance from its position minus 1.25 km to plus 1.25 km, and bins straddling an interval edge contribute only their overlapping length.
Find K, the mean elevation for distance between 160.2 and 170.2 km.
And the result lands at 150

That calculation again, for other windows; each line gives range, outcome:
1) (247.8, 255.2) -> 135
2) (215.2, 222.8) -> 141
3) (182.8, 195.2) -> 166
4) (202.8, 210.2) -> 138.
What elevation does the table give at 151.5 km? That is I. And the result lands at 142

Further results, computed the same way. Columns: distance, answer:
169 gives 153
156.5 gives 142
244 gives 124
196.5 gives 154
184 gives 167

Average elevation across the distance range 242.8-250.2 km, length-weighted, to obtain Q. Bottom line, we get 127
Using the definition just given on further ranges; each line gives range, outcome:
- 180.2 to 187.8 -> 166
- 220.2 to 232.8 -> 131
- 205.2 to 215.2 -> 139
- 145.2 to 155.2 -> 147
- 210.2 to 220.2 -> 140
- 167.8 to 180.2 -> 155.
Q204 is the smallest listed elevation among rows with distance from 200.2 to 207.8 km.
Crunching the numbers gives 139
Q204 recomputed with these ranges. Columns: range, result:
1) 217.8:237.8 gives 119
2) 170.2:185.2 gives 148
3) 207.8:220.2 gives 136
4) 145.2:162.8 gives 141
